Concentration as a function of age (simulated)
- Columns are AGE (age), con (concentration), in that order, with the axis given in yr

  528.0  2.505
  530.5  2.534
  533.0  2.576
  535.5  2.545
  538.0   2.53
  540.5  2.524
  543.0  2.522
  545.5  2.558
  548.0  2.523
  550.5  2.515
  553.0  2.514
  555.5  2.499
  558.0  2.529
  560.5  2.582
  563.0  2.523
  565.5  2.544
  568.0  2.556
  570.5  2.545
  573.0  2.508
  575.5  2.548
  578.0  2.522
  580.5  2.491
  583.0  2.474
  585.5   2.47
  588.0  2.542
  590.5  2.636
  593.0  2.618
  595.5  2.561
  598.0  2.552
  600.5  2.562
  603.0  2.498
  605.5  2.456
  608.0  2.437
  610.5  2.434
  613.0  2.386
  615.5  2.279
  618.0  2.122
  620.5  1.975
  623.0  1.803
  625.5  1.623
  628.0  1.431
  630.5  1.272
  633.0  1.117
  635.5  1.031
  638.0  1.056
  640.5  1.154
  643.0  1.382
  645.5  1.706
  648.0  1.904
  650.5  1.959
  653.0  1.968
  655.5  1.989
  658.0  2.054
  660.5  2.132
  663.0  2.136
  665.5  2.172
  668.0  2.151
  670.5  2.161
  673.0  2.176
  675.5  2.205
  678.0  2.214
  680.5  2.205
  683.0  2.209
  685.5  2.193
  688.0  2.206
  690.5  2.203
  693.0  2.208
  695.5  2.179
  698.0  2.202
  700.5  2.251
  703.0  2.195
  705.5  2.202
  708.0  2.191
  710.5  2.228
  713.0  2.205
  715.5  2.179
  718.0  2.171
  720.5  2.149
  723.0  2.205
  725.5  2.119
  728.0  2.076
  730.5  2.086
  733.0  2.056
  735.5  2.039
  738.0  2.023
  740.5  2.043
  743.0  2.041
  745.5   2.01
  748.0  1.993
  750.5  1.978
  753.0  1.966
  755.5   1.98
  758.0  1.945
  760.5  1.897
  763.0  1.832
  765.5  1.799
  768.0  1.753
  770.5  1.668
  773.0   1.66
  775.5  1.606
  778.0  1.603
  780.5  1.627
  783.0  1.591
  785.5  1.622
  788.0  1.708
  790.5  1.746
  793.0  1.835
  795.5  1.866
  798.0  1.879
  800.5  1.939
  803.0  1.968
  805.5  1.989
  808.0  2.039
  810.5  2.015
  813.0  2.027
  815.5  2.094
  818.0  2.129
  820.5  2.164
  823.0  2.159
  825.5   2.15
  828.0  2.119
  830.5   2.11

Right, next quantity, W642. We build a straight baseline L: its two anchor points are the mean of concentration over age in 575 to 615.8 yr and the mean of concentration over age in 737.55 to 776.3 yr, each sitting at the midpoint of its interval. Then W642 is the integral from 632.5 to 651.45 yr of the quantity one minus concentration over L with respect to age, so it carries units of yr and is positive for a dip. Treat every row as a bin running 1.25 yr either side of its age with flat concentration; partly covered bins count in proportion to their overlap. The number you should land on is 7.4 yr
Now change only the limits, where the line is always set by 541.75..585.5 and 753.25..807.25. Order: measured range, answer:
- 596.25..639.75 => 7.6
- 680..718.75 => -2.6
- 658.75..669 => 0.2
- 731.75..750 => -1.0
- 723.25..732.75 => -0.6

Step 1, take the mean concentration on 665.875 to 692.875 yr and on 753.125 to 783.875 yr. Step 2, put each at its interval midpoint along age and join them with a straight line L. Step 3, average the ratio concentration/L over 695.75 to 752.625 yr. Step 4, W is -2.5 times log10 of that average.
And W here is -0.08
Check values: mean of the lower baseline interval 2.19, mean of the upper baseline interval 1.76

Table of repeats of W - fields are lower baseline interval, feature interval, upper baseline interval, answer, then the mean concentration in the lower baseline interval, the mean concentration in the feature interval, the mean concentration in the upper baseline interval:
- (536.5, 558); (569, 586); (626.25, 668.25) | -0.11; 2.52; 2.51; 1.67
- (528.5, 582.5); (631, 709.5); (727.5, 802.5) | 0.10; 2.53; 1.97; 1.86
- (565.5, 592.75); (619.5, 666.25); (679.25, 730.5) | 0.37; 2.53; 1.67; 2.19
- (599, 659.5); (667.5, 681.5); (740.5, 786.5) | -0.18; 1.86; 2.19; 1.82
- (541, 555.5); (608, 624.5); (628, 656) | -0.22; 2.52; 2.18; 1.49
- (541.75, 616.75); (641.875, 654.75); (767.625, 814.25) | 0.26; 2.51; 1.8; 1.8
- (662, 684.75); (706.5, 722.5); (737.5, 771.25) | -0.07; 2.18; 2.19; 1.93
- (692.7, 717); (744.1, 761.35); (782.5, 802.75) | 0.00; 2.2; 1.97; 1.79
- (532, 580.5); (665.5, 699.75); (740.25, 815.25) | -0.02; 2.53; 2.19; 1.85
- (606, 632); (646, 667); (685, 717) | 0.03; 1.98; 2.03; 2.2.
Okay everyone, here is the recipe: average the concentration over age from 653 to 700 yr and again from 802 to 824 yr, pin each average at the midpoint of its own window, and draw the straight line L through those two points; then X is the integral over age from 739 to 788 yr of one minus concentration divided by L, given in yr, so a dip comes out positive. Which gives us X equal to 6.6 yr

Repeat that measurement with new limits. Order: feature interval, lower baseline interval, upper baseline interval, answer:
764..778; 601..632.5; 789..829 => 2.2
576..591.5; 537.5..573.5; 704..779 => -0.5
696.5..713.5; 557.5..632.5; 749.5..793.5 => -2.0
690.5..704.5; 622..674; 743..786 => -3.5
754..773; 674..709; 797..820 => 2.4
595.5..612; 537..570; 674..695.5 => -0.6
